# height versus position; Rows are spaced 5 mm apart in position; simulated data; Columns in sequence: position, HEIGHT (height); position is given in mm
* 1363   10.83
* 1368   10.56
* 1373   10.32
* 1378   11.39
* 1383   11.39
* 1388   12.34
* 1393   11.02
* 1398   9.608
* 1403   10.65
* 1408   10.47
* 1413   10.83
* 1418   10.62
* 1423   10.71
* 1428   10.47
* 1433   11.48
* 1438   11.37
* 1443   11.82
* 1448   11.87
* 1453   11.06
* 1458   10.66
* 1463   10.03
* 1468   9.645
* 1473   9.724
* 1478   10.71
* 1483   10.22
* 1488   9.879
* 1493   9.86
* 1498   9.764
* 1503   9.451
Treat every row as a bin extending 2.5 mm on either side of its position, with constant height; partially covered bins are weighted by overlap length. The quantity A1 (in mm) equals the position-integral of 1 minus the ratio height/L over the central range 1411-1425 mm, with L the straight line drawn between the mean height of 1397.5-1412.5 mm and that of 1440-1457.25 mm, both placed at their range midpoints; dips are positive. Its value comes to 0.0 mm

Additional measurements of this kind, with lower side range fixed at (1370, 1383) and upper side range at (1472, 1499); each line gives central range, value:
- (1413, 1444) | -1.48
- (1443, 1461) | -1.60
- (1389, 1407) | 0.31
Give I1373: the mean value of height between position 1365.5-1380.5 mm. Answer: 10.8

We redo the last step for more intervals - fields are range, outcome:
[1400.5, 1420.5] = 10.6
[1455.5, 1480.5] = 10.2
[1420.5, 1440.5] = 11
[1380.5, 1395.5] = 11.6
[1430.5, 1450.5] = 11.6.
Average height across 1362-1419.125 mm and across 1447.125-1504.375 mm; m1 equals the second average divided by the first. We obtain 0.94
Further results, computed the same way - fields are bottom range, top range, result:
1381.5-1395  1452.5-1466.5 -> 0.90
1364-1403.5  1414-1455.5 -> 1.02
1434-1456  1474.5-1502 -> 0.87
